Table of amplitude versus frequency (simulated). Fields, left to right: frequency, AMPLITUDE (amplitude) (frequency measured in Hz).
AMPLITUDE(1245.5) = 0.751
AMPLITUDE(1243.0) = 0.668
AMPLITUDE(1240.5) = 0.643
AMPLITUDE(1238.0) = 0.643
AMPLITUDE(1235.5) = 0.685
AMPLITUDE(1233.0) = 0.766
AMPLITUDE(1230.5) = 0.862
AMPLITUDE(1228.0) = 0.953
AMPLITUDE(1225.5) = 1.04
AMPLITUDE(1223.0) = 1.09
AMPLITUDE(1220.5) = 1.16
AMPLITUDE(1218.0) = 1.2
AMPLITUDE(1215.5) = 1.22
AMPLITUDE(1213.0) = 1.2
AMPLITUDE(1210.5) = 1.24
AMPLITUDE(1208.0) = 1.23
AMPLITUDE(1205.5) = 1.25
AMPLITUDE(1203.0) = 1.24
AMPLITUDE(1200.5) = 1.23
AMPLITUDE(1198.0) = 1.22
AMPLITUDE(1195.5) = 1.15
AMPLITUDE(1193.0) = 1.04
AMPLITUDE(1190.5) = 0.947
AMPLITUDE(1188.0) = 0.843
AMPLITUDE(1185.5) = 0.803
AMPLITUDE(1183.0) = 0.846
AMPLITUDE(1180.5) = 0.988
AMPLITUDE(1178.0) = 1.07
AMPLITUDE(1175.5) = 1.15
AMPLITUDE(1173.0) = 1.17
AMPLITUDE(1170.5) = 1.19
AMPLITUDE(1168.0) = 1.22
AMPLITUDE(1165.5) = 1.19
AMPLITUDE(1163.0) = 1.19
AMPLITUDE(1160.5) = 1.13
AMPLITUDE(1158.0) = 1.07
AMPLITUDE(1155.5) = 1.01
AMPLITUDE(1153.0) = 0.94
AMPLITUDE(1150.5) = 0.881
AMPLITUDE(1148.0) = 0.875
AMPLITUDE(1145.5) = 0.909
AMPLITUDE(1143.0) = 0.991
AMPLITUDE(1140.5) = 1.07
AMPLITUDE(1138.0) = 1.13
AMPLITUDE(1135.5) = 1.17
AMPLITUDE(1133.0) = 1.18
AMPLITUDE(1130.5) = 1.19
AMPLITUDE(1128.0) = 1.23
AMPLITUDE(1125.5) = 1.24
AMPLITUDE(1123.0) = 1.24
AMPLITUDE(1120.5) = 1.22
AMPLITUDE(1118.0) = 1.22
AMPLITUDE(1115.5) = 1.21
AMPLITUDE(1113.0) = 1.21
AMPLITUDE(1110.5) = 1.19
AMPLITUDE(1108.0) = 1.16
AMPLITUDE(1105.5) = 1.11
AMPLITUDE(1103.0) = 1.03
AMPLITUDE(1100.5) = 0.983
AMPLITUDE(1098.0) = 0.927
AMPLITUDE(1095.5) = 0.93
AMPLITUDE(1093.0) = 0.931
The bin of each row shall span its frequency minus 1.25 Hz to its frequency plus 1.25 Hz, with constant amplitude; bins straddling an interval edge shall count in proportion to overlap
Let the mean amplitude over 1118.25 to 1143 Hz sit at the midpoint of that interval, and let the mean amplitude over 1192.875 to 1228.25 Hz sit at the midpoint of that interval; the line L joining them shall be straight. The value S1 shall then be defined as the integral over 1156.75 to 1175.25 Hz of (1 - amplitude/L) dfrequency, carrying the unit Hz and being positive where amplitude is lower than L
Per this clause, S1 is 0.17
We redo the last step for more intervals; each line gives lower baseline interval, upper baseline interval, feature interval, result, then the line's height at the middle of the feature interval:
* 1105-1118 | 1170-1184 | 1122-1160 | 1.9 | 1.13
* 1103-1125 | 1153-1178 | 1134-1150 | 1.9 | 1.16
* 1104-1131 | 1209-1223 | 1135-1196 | 8.2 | 1.2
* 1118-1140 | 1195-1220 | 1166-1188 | 3.0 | 1.21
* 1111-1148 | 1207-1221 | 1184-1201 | 2.5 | 1.19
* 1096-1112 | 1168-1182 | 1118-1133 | -2.0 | 1.08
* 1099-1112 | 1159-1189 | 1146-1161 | 1.4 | 1.08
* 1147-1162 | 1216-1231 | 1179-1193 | 1.7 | 1.03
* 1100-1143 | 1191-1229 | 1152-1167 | 0.9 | 1.16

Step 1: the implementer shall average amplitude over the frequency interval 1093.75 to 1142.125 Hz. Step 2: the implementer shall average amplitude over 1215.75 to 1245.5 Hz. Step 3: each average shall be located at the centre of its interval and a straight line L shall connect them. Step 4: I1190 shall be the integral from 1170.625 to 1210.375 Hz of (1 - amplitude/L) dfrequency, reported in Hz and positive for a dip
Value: -4.57 Hz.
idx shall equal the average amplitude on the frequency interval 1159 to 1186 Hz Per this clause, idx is 1.09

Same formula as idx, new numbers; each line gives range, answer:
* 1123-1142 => 1.17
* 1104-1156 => 1.11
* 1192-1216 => 1.2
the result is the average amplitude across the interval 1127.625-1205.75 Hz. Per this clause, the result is 1.07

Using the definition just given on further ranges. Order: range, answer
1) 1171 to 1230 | 1.1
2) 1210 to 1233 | 1.08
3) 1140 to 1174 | 1.06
